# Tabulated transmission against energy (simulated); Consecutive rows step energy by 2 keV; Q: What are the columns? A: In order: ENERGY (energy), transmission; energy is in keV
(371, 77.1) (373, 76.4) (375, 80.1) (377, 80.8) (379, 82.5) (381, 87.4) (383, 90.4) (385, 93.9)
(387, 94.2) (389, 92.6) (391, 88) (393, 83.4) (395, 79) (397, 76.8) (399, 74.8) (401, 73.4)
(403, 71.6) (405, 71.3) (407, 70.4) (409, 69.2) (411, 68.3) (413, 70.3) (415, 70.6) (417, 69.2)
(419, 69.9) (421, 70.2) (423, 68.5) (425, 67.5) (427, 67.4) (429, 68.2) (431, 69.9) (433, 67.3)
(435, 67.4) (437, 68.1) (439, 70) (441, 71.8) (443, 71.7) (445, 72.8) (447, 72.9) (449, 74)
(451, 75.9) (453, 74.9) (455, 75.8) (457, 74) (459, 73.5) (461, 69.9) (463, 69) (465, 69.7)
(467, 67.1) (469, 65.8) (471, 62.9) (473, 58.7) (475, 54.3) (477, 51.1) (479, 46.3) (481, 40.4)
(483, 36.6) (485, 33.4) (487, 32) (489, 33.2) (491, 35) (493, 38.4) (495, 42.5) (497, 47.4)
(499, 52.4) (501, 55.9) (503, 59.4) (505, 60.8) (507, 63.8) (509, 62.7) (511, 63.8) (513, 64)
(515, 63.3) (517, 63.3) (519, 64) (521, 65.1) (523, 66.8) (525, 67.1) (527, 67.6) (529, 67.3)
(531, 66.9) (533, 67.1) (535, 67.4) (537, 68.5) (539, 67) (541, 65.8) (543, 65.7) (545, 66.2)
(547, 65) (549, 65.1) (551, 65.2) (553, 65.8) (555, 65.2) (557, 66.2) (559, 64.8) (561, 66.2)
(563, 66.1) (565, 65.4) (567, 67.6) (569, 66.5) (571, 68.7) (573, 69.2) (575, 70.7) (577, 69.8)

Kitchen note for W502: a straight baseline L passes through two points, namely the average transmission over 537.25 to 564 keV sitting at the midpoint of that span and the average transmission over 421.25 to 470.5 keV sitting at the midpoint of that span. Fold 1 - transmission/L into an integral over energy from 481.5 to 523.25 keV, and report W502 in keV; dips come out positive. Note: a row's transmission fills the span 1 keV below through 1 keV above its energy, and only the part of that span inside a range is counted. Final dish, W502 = 9.6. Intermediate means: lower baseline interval 70.5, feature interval 52.2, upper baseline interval 65.8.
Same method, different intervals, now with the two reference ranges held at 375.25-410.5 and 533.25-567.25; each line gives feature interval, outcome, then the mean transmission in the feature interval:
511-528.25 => 1.0 keV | 65.1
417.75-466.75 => 3.5 keV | 70.8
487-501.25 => 5.8 keV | 42.1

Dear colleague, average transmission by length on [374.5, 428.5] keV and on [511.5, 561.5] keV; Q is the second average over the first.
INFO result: 0.9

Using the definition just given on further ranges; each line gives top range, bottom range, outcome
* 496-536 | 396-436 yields 0.90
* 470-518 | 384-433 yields 0.68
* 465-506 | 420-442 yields 0.72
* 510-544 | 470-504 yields 1.44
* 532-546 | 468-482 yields 1.23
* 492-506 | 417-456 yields 0.72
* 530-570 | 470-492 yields 1.50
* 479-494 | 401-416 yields 0.52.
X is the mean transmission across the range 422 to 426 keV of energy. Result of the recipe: 68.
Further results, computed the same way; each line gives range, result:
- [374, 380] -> 81.1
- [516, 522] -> 64.1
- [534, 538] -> 68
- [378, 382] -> 85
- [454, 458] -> 74.9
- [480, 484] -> 38.5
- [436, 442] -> 70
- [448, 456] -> 75.2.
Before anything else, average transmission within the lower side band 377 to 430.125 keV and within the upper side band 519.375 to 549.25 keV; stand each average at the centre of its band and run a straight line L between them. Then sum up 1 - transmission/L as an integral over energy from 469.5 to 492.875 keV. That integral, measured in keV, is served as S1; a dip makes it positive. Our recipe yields 8.8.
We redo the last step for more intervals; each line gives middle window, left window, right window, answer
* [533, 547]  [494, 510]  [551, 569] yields -0.97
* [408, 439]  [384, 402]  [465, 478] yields 2.50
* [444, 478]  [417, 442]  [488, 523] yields -2.68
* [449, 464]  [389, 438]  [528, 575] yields -0.63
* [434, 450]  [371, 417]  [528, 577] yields 0.90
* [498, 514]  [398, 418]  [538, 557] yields 1.64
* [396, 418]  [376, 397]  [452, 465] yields 3.00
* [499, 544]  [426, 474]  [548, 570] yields 1.87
